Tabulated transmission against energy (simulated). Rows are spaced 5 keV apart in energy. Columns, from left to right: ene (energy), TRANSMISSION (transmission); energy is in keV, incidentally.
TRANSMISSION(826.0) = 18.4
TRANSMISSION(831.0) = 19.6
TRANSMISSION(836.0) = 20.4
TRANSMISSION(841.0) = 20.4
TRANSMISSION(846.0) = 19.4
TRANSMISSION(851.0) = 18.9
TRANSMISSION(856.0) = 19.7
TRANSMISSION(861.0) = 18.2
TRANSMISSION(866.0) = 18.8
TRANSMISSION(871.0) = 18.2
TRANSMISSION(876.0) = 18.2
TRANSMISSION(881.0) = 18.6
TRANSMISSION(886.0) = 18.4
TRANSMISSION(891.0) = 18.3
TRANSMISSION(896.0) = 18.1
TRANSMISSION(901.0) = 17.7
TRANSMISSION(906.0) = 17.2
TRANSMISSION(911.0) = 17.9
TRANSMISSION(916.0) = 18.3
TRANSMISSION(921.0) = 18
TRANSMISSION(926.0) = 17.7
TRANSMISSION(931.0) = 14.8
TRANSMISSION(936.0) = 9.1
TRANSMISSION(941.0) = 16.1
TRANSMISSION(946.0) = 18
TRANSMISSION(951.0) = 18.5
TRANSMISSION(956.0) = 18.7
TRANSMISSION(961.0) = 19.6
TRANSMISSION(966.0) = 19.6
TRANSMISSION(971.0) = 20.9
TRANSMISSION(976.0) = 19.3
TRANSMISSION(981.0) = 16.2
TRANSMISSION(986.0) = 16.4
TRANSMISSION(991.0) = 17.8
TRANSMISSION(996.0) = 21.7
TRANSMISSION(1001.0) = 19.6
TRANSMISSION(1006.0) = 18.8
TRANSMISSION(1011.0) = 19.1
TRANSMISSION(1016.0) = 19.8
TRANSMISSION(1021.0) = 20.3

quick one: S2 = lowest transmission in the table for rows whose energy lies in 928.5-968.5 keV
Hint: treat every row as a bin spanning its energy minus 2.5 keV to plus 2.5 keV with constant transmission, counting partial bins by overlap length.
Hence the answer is 9.1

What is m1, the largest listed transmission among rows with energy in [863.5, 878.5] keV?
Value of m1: 18.8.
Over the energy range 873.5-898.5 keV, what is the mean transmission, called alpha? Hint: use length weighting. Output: 18.3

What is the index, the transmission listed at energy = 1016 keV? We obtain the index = 19.8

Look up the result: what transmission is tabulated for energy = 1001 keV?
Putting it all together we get 19.6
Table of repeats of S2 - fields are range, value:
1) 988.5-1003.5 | 17.8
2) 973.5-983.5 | 16.2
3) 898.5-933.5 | 14.8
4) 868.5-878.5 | 18.2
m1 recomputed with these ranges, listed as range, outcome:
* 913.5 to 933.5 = 18.3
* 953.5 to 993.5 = 20.9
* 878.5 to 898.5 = 18.6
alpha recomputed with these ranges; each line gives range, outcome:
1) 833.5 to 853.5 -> 19.8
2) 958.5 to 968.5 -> 19.6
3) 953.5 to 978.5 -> 19.6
